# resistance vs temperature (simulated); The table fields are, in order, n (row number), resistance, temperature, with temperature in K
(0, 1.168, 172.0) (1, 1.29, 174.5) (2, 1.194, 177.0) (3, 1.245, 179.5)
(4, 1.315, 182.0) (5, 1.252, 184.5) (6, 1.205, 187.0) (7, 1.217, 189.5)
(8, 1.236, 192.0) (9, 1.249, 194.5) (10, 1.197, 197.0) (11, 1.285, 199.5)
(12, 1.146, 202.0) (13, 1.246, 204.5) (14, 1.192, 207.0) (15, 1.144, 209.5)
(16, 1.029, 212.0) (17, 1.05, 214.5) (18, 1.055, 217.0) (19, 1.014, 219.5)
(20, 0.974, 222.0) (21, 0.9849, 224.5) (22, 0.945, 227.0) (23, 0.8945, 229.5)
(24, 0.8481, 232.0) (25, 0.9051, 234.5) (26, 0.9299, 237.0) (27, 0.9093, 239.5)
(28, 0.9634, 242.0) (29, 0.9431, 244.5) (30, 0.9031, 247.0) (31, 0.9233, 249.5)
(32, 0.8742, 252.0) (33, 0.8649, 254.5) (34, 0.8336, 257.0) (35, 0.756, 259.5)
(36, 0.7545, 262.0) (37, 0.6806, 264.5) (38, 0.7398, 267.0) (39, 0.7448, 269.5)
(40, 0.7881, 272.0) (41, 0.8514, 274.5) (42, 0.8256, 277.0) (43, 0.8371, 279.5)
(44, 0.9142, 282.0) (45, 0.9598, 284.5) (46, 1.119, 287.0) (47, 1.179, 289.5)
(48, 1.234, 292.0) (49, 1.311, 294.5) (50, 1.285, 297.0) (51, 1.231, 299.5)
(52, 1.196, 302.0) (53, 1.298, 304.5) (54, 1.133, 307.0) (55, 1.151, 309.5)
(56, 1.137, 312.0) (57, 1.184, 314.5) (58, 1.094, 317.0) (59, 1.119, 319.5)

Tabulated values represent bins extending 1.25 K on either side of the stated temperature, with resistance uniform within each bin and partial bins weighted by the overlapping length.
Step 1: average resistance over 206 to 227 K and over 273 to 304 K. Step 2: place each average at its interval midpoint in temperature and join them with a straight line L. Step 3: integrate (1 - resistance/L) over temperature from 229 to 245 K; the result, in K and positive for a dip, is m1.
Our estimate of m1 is 2.2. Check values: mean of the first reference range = 1.05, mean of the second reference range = 1.08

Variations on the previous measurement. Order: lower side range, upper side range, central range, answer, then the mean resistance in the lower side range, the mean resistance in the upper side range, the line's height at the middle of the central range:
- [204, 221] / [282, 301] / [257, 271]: 4.9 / 1.1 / 1.17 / 1.14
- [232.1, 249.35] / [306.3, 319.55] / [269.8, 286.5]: 2.7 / 0.92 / 1.14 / 1.03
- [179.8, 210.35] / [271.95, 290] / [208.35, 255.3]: 6.2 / 1.23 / 0.934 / 1.1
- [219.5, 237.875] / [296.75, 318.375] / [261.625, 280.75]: 5.2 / 0.932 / 1.19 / 1.07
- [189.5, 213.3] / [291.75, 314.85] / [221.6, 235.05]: 3.1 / 1.19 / 1.22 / 1.2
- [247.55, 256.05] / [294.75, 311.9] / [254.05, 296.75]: 5.3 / 0.887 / 1.22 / 1.04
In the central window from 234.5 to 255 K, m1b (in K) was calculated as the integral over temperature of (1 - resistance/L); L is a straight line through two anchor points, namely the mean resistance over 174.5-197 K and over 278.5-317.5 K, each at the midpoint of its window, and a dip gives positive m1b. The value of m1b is 4.7 K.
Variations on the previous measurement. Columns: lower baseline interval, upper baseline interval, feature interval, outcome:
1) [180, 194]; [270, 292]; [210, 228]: 2.04 K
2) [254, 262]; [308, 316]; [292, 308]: -2.51 K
